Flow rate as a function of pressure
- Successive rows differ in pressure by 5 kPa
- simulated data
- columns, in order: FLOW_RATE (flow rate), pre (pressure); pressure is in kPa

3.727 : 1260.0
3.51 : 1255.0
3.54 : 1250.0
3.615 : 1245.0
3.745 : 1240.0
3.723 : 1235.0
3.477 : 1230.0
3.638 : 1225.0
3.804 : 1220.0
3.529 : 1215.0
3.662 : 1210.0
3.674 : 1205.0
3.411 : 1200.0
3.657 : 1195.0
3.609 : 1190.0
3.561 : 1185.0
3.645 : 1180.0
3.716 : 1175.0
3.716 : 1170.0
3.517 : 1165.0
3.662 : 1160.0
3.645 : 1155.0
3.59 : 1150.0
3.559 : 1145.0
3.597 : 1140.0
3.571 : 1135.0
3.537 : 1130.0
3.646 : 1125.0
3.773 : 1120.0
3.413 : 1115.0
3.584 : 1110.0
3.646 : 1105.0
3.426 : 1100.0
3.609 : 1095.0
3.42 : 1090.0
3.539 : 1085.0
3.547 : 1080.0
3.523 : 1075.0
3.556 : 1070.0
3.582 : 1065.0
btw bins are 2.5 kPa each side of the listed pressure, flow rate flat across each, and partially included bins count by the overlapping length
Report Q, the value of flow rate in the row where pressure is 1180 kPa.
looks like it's 3.645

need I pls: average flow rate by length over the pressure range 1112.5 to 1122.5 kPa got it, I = 3.59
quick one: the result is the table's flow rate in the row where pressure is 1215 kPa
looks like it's 3.529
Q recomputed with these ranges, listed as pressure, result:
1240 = 3.745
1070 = 3.556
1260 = 3.727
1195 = 3.657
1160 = 3.662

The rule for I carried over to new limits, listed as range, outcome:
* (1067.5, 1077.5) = 3.54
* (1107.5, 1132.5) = 3.59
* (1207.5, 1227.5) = 3.66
